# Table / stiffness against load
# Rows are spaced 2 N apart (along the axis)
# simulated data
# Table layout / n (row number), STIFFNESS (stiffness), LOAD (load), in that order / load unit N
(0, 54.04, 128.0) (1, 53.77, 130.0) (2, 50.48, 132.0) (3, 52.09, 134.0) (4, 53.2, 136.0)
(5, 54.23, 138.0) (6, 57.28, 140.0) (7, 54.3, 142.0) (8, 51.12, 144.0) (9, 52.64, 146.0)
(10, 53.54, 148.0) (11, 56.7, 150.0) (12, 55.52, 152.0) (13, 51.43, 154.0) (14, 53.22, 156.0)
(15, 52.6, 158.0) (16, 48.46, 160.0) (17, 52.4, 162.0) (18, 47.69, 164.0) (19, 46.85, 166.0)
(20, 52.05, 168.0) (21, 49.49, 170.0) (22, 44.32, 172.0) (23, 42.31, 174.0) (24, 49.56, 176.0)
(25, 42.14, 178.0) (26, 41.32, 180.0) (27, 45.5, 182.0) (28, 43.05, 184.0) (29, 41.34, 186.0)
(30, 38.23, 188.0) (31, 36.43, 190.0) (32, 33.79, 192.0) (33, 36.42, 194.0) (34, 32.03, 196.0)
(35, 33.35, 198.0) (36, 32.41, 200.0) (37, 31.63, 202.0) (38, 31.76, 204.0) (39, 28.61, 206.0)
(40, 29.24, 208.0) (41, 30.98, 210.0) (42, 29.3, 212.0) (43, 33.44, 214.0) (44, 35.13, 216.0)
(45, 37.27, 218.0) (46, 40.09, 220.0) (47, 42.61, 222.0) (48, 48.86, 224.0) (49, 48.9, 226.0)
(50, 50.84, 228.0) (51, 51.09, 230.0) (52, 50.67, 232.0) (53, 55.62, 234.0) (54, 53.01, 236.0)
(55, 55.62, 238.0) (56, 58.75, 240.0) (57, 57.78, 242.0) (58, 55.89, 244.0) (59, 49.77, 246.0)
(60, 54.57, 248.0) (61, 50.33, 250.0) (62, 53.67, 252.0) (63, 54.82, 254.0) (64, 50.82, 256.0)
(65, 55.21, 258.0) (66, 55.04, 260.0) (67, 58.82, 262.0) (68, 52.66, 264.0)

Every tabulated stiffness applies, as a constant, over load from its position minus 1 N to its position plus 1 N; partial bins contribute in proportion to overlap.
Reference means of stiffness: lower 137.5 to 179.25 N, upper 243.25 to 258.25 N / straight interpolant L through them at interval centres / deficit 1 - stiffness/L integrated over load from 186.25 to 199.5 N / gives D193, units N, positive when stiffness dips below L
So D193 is 4.2 N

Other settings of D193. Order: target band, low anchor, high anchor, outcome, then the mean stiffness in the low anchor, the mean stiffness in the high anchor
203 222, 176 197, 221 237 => 5.26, 39.5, 50.2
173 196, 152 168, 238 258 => 4.98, 50.8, 54.2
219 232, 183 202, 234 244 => 0.80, 36.1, 56.2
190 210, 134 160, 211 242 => 6.78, 53.5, 46.5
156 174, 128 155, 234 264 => 1.58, 53.6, 54.5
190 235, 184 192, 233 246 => 8.33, 38.6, 55.6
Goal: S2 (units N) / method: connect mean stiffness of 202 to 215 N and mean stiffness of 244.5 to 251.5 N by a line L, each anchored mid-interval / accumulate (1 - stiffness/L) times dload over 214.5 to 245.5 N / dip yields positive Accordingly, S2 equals -5.0 N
